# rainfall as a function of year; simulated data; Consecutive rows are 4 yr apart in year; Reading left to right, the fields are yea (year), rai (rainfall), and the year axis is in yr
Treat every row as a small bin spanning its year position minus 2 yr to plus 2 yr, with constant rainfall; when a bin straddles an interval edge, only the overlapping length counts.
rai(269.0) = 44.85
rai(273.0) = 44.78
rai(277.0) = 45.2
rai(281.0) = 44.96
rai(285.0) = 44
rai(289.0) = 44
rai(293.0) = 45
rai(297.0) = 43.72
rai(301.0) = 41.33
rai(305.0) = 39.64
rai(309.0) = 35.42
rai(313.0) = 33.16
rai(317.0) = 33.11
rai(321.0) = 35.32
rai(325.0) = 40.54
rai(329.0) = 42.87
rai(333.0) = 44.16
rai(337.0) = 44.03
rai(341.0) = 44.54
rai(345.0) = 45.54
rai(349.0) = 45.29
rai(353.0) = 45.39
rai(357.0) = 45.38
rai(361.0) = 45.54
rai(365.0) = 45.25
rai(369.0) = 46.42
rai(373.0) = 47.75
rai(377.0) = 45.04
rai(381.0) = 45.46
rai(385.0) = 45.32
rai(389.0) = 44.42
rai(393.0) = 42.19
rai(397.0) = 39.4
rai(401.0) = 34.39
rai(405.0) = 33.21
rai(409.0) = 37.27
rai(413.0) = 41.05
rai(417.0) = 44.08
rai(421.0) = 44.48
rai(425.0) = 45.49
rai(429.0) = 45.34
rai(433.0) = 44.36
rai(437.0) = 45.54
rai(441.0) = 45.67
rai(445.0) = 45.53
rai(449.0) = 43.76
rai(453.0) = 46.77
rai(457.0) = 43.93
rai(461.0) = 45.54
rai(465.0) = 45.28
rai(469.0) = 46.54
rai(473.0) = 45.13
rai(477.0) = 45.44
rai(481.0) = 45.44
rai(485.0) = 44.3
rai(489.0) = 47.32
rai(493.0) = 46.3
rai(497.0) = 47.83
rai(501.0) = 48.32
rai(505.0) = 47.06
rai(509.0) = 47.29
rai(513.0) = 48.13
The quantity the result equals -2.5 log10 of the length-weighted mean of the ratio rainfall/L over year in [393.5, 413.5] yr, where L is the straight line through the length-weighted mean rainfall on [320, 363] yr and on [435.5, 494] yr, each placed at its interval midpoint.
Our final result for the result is 0.20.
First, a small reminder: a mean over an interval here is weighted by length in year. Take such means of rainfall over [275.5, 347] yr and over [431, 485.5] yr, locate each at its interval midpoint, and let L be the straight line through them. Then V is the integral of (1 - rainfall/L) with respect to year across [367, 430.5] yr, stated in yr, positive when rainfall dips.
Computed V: 1.7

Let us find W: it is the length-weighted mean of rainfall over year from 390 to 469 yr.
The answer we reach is 42.9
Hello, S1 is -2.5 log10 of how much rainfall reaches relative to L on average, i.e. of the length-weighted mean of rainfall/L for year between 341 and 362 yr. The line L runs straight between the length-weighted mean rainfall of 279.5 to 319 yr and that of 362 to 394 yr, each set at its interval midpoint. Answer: -0.04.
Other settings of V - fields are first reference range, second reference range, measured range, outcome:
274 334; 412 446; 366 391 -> -1.50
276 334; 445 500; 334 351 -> -1.22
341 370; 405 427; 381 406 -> 1.48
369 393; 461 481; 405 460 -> 2.14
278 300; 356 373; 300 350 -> 5.32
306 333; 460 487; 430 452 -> -0.70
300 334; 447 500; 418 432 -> -0.52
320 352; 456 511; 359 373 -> -0.74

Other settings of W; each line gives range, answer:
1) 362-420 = 42.3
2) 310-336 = 38.3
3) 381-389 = 45.1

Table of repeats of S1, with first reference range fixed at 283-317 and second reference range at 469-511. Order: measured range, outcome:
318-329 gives 0.07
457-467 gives 0.01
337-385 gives -0.08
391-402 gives 0.12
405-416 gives 0.14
